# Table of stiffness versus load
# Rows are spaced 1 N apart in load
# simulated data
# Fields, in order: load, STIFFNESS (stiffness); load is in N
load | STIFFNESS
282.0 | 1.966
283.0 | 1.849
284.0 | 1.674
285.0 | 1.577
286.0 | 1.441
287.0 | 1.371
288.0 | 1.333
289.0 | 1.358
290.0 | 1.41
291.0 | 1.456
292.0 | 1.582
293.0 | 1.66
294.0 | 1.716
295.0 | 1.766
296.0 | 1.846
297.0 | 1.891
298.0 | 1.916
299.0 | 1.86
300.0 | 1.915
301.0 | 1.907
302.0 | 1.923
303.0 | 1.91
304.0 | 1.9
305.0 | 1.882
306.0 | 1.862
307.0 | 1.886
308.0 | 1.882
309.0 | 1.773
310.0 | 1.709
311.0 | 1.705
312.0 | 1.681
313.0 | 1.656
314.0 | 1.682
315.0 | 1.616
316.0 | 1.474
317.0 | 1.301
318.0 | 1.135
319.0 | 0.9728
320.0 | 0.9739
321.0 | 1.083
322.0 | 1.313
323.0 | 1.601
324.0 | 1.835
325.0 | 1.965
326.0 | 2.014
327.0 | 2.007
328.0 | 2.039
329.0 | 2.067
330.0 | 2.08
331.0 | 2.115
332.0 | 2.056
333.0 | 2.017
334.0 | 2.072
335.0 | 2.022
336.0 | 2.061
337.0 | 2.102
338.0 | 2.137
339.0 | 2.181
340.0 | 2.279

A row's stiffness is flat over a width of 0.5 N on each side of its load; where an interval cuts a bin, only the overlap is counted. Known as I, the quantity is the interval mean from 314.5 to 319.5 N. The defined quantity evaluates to 1.3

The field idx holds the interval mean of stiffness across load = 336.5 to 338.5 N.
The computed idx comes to 2.12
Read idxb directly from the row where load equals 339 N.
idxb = 2.181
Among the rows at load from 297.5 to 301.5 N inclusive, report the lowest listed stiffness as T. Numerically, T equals 1.86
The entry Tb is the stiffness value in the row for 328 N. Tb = 2.039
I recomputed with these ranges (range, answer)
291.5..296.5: 1.71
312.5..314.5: 1.67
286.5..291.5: 1.39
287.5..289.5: 1.35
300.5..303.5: 1.91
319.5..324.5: 1.36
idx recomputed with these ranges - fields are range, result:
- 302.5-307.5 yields 1.89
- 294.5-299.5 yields 1.86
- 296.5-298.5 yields 1.9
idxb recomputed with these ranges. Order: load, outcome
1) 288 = 1.333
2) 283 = 1.849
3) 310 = 1.709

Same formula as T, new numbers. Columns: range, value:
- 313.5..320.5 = 0.9728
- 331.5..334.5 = 2.017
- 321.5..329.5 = 1.313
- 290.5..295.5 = 1.456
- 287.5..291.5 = 1.333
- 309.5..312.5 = 1.681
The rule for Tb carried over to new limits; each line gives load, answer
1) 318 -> 1.135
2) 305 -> 1.882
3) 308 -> 1.882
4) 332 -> 2.056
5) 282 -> 1.966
